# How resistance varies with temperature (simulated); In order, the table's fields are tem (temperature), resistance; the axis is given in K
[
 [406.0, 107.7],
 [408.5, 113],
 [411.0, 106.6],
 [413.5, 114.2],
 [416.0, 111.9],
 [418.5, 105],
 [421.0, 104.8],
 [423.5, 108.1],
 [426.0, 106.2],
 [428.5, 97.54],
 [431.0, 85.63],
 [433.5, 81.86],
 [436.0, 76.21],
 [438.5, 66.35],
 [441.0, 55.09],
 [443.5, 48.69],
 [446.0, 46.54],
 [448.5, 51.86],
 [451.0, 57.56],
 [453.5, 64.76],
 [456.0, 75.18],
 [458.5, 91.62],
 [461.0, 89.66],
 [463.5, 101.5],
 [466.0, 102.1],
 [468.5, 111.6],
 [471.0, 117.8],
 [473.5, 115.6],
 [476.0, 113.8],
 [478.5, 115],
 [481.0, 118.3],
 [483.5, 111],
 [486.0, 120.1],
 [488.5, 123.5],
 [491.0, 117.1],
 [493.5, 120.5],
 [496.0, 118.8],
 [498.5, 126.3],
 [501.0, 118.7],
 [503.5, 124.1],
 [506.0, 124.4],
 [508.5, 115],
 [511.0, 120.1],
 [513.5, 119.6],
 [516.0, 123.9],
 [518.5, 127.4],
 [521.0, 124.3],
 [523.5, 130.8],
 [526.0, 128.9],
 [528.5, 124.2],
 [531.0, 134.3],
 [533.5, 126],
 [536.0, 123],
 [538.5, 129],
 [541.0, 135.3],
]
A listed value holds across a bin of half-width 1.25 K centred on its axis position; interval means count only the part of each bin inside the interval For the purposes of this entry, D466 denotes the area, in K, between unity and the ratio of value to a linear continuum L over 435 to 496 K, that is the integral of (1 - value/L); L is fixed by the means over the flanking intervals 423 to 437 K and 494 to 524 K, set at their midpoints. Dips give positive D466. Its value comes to 8.2 K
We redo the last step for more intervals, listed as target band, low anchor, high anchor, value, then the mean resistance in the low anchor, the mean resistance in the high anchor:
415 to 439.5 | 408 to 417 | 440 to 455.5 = -1.8 K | 111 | 55.1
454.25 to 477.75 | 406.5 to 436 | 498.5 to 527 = 2.3 K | 102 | 123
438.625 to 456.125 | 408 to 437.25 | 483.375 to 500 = 8.3 K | 101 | 120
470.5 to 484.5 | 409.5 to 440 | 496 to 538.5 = -0.3 K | 96.8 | 124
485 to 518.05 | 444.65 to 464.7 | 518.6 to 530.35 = -3.7 K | 72.1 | 127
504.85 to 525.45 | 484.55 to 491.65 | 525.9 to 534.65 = 0.3 K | 120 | 128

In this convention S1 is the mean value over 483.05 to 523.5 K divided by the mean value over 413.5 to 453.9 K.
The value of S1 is 1.51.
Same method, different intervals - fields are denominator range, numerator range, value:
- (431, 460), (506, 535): 1.89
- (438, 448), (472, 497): 2.21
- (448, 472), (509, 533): 1.44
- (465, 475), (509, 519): 1.09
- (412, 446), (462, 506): 1.32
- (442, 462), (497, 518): 1.86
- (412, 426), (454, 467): 0.83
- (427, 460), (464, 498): 1.66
